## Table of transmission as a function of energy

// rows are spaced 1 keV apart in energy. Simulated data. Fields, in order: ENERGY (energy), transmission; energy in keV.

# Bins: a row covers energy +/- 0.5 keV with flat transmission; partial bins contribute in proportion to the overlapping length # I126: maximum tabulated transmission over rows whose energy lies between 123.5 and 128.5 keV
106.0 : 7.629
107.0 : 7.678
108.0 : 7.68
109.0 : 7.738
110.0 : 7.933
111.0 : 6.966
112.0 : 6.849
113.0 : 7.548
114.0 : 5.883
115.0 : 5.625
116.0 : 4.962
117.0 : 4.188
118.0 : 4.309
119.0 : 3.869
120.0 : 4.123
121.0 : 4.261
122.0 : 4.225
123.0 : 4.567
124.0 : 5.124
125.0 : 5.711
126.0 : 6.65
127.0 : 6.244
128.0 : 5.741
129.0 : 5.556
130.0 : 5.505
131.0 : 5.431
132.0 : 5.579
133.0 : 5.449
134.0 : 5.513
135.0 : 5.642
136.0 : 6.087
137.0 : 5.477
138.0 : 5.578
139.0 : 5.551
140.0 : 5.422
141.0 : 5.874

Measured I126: 6.65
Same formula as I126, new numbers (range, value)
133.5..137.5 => 6.087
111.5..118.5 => 7.548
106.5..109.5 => 7.738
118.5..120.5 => 4.123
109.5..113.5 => 7.933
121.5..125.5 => 5.711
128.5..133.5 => 5.579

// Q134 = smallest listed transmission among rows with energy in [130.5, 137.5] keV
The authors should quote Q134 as 5.431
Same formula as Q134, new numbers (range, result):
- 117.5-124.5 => 3.869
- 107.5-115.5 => 5.625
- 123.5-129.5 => 5.124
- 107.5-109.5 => 7.68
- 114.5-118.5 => 4.188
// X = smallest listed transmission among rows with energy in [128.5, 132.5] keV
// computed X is 5.431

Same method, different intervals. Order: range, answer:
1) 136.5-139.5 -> 5.477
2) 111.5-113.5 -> 6.849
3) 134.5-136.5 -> 5.642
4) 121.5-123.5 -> 4.225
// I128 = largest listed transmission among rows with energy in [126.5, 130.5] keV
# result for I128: 6.244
